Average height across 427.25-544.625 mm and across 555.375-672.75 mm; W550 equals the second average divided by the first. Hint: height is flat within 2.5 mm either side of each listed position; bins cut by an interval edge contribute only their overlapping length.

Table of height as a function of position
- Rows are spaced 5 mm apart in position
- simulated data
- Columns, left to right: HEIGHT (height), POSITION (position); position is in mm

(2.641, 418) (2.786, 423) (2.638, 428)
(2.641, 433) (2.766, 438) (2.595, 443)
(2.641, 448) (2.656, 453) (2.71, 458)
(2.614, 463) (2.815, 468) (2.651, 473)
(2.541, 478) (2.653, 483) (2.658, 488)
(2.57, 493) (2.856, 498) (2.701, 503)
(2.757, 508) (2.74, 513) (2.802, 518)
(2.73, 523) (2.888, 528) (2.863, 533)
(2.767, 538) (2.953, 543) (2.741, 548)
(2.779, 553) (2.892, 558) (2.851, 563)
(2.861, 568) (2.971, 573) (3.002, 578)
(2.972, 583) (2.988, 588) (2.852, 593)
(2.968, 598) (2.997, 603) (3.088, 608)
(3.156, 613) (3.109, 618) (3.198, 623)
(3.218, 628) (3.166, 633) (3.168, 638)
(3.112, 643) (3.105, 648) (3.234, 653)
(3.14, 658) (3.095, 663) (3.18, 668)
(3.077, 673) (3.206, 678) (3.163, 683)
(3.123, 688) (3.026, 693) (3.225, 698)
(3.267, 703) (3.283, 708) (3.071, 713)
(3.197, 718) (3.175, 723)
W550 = 1.13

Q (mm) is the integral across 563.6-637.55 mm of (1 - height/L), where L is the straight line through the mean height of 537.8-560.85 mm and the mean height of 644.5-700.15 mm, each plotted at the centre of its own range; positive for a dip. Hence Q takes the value -1.9 mm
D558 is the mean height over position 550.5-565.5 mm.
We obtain 2.84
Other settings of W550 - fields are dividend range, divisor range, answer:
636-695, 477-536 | 1.15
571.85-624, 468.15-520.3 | 1.12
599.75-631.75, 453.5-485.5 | 1.17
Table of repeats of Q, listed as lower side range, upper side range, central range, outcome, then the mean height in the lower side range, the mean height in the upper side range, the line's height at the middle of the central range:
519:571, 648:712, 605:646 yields -1.6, 2.83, 3.16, 3.03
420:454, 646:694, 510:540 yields 0.5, 2.68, 3.14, 2.85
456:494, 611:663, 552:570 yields 0.4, 2.65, 3.16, 2.92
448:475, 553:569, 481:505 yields 0.4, 2.69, 2.85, 2.74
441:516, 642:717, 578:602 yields -0.1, 2.68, 3.16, 2.94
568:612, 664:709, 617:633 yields -0.7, 2.98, 3.17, 3.05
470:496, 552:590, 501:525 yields -0.2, 2.62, 2.92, 2.72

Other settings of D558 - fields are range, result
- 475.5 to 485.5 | 2.6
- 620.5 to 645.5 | 3.17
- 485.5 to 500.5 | 2.69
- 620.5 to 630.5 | 3.21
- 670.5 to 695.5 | 3.12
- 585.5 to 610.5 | 2.98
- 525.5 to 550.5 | 2.84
